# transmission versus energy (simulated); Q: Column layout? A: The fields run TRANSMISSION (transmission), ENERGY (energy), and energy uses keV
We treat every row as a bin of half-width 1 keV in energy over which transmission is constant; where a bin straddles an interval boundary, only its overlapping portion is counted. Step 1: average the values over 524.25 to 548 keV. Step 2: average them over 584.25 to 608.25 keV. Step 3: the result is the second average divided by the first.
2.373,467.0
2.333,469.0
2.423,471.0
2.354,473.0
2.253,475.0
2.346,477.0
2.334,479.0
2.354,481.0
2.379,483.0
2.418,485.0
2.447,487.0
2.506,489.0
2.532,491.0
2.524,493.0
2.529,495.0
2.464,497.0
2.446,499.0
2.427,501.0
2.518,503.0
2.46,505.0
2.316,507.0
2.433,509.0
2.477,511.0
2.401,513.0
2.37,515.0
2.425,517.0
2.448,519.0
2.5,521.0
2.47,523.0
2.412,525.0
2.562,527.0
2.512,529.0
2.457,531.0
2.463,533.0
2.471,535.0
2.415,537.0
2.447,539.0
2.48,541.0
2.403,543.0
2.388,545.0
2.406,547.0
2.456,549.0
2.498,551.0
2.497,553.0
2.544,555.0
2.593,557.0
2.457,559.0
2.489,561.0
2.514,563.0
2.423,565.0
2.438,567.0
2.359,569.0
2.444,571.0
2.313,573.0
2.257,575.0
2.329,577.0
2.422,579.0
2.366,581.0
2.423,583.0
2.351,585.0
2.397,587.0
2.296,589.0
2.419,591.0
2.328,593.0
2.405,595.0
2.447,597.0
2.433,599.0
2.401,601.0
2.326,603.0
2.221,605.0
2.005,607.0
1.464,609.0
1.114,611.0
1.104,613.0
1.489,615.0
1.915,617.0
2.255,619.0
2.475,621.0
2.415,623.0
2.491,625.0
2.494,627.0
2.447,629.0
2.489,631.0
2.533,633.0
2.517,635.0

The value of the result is 0.95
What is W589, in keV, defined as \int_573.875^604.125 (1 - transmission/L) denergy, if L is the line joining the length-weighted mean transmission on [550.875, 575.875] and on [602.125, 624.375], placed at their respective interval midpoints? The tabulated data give -3.0 keV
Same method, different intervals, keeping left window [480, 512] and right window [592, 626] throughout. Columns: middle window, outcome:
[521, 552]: -1.9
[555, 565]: -1.2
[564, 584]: -1.7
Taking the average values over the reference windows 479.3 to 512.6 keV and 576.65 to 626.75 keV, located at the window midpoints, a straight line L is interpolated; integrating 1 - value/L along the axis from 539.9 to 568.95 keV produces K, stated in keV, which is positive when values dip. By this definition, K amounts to -2.2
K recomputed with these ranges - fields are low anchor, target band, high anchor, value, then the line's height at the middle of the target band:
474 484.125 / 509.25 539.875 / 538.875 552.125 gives -0.62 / 2.41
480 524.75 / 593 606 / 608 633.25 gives -1.58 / 2.11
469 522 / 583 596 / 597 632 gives -1.21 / 2.17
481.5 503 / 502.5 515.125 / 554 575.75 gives 0.18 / 2.46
